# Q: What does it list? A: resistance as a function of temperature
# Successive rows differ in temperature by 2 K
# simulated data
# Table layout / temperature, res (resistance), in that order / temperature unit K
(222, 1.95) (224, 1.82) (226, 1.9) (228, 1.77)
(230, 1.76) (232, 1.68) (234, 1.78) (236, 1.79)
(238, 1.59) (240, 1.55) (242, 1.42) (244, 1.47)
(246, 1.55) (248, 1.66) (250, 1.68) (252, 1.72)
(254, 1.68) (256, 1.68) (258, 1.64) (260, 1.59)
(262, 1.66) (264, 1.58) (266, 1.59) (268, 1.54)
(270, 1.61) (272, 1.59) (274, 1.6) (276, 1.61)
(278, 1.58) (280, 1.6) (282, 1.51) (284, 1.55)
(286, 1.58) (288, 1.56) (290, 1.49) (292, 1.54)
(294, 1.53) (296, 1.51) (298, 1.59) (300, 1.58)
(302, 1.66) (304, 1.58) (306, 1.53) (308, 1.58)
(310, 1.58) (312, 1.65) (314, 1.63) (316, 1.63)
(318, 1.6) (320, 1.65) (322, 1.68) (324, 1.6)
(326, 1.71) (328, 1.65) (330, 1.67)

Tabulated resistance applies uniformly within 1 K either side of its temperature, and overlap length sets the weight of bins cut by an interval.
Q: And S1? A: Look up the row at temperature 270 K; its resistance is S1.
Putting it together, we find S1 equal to 1.61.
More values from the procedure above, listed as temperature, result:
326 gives 1.71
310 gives 1.58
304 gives 1.58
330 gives 1.67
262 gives 1.66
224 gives 1.82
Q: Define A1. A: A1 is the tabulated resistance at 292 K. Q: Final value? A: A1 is 1.54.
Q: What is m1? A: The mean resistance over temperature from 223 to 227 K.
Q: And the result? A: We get 1.86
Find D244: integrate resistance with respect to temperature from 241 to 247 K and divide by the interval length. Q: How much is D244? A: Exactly 1.48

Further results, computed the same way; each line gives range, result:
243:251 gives 1.59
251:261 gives 1.66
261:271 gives 1.6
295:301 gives 1.56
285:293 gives 1.54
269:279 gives 1.6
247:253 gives 1.69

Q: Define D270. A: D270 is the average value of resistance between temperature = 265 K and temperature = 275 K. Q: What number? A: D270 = 1.59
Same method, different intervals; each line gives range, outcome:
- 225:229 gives 1.83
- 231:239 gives 1.71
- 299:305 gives 1.61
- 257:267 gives 1.61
